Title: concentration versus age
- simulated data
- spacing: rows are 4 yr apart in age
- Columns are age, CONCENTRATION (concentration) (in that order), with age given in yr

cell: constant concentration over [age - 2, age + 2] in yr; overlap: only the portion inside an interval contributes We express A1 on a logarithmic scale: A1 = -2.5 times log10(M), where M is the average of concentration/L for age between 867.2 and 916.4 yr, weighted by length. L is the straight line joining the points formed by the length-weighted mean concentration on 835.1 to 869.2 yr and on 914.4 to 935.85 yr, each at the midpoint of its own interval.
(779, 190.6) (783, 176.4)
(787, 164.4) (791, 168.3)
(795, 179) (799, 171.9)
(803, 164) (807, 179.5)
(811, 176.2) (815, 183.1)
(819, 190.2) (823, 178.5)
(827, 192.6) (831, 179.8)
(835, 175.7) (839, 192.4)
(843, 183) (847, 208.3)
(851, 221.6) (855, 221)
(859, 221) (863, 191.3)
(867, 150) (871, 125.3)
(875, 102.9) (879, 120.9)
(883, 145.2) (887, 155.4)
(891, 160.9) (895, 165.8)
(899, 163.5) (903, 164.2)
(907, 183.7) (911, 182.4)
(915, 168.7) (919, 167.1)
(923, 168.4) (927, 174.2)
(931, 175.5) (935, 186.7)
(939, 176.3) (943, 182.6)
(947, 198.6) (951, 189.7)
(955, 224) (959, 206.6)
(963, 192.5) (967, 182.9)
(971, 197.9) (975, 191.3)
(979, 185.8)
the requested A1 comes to 0.196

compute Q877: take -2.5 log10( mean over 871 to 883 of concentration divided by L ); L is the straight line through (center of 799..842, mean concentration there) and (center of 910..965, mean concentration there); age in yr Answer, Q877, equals 0.46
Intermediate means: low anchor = 181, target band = 120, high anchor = 185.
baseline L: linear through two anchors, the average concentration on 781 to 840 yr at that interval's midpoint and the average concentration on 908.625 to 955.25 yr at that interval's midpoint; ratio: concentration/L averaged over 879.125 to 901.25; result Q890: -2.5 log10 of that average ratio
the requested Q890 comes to 0.16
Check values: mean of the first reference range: 178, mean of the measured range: 155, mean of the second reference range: 181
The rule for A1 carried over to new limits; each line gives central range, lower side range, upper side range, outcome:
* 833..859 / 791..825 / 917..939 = -0.15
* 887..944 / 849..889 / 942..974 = 0.06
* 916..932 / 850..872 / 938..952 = 0.10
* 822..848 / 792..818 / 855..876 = -0.09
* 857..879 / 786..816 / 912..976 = 0.16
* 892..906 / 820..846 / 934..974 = 0.15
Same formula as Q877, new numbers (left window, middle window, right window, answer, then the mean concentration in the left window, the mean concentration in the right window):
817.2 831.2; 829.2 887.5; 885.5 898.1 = 0.004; 186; 161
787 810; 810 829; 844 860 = 0.026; 172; 216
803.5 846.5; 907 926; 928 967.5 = 0.098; 183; 191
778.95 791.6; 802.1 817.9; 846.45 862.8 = 0.066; 173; 216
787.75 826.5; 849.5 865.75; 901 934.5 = -0.198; 177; 174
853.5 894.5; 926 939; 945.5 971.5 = 0.047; 159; 199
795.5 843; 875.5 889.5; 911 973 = 0.315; 180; 186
